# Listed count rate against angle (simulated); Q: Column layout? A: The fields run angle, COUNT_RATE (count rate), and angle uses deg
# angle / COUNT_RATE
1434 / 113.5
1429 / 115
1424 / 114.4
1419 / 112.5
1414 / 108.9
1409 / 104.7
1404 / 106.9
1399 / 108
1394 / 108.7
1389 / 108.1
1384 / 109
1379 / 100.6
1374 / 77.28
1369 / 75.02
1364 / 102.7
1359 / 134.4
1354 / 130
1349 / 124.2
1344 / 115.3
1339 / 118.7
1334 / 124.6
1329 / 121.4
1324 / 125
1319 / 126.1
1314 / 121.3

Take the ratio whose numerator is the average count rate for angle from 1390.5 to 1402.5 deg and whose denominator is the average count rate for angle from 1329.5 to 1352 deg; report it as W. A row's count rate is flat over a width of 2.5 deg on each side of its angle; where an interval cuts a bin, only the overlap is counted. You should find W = 0.89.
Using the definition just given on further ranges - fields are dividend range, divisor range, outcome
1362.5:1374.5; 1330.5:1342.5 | 0.70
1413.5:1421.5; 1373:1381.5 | 1.22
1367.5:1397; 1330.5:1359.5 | 0.79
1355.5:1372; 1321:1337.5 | 0.85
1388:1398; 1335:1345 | 0.92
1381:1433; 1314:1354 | 0.89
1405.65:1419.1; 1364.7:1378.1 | 1.31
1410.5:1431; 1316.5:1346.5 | 0.92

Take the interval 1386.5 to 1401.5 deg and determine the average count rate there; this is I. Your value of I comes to 108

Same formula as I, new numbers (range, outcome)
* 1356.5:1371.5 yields 104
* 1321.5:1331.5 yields 123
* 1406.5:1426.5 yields 110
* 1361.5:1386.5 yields 92.9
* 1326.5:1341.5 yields 122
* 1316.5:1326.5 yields 126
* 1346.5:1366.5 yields 123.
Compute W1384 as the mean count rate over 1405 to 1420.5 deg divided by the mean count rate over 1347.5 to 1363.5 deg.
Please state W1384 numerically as 0.86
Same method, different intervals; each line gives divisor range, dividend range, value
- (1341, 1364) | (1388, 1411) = 0.87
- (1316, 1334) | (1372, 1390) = 0.79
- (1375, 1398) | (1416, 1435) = 1.09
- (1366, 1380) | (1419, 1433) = 1.37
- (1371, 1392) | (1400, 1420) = 1.10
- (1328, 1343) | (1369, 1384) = 0.74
